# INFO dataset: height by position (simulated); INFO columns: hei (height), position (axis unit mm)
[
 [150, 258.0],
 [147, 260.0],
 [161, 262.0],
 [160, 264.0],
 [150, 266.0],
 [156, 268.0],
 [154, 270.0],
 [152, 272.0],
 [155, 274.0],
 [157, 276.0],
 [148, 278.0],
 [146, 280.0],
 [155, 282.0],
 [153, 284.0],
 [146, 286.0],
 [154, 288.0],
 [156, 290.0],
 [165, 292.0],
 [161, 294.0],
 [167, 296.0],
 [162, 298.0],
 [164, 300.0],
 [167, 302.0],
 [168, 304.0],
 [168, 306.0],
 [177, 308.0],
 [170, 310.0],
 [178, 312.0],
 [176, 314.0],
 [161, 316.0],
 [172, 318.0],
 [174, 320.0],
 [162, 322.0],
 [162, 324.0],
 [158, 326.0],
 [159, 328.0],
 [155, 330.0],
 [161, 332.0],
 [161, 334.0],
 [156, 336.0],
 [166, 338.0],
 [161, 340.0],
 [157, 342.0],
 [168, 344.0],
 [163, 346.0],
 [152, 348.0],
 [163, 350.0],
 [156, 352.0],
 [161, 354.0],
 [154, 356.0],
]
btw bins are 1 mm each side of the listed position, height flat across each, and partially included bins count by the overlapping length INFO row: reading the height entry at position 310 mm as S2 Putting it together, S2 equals 170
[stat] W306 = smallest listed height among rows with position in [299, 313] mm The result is 164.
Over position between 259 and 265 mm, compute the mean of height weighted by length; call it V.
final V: 156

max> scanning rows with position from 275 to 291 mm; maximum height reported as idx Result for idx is 157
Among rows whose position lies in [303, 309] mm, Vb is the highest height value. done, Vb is 177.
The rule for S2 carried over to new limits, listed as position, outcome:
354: 161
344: 168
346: 163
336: 156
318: 172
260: 147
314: 176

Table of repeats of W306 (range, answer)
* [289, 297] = 156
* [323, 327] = 158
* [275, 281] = 146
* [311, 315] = 176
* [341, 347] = 157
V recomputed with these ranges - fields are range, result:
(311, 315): 177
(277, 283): 150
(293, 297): 164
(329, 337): 158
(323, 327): 160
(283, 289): 151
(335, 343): 160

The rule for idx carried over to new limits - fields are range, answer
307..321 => 178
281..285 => 155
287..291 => 156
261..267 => 161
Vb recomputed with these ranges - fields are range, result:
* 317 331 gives 174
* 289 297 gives 167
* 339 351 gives 168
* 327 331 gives 159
